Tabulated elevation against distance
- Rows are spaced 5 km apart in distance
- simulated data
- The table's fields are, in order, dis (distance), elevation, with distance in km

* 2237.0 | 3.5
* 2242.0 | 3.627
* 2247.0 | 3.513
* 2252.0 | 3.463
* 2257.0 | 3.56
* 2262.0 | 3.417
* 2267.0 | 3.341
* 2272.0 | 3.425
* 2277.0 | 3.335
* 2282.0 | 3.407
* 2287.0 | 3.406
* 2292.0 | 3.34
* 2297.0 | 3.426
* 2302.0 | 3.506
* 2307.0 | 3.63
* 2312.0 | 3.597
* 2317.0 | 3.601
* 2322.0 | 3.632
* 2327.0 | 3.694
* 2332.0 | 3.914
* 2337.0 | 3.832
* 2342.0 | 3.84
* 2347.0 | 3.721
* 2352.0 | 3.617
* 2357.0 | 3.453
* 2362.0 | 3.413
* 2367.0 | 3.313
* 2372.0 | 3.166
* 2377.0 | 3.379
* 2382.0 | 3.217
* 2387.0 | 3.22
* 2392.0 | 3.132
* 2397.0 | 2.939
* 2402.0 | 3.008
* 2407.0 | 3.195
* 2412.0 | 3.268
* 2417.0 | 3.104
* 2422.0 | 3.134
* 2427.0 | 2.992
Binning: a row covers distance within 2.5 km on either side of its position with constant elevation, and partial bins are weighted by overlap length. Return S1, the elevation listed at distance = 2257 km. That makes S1 3.56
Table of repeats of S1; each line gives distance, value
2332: 3.914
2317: 3.601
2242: 3.627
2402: 3.008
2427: 2.992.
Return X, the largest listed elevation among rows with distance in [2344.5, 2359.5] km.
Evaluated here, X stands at 3.721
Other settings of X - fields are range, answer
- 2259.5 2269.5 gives 3.417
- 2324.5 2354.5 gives 3.914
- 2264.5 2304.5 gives 3.506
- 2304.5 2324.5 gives 3.632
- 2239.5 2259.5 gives 3.627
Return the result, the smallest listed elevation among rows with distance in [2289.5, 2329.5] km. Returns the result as 3.34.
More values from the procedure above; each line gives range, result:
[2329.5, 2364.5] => 3.413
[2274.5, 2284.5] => 3.335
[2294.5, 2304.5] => 3.426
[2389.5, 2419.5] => 2.939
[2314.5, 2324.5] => 3.601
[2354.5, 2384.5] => 3.166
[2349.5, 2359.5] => 3.453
